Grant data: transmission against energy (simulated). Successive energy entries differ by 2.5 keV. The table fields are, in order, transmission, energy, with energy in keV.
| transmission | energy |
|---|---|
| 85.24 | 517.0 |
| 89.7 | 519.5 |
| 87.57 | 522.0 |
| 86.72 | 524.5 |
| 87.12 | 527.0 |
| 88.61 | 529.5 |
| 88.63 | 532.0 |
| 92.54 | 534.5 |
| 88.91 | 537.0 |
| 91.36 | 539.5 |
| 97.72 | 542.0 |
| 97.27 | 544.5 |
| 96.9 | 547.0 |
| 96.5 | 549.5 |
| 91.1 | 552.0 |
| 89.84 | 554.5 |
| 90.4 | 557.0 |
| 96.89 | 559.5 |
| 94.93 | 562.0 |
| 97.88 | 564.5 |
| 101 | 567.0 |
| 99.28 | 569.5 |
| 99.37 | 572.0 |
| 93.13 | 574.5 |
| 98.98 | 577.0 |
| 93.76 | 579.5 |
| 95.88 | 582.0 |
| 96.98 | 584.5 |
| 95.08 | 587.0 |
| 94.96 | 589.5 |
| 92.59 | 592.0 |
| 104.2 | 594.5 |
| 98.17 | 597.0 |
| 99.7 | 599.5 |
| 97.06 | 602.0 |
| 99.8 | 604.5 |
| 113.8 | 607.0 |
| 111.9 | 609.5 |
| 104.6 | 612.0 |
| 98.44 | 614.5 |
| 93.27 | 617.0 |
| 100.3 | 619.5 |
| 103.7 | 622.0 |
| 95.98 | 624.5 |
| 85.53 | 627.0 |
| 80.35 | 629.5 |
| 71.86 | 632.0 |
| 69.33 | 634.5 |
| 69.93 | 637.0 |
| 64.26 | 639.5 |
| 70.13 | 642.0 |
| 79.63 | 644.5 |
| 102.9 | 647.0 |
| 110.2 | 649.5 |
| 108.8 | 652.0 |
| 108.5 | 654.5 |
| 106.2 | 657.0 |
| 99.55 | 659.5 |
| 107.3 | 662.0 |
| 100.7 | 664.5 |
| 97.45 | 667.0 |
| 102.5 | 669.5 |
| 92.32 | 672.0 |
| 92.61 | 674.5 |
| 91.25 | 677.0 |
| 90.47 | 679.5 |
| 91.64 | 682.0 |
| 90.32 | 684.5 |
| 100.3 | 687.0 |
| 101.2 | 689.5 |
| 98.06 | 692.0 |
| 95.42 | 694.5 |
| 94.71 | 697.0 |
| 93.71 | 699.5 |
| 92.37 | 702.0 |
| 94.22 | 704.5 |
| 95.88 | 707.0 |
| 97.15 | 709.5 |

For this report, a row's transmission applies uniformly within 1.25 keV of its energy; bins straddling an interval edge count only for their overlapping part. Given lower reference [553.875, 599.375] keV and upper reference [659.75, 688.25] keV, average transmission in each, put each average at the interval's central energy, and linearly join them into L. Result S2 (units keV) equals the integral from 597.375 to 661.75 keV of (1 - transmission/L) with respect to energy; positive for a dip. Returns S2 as 1.5 keV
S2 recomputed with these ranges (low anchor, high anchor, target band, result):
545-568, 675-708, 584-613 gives -1.81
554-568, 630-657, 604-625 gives -3.10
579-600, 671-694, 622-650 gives 3.96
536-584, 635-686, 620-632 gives 0.54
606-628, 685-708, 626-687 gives 4.44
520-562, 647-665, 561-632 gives 0.78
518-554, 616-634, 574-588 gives -0.85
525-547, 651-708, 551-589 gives -1.05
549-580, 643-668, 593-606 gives -0.25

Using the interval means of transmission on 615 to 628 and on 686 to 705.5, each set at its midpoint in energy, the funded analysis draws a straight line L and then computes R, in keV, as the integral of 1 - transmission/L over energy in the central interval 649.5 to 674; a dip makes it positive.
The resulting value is -1.66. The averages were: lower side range 96.1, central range 103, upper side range 96.2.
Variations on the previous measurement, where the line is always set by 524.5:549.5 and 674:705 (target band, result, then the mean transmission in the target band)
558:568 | -0.5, 97.4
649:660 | -1.5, 107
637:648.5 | 1.8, 78.9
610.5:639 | 1.6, 88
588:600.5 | -0.7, 97.8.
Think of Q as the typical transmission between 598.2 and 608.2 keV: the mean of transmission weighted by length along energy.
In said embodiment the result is 103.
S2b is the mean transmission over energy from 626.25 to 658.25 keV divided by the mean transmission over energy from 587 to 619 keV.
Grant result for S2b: 0.86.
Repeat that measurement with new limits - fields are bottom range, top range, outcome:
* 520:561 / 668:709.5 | 1.03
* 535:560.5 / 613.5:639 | 0.92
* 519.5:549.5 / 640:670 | 1.08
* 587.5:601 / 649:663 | 1.09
